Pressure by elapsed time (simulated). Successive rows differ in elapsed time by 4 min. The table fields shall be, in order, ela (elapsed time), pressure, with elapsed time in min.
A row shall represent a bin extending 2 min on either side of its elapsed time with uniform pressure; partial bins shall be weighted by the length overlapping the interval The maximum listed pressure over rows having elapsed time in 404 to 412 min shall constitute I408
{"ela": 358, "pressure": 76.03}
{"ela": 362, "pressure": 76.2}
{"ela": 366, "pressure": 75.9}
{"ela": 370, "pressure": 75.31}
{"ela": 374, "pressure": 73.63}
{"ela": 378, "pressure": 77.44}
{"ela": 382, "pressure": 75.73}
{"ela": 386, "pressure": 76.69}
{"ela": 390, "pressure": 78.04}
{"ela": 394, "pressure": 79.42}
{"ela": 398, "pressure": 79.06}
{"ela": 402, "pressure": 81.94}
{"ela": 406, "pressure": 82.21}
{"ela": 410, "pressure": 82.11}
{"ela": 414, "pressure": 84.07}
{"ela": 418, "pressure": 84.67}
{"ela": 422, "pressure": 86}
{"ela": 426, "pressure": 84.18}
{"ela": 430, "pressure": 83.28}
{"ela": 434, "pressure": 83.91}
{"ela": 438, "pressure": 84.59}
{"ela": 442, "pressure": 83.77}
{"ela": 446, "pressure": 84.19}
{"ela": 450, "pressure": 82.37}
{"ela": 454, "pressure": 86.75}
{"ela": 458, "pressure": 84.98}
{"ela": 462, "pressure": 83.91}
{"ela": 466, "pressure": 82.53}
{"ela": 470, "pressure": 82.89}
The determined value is 82.21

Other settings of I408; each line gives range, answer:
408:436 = 86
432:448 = 84.59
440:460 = 86.75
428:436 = 83.91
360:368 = 76.2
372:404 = 81.94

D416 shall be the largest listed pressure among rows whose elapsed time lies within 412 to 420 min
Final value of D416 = 84.67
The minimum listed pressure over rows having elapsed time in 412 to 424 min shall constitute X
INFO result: 84.07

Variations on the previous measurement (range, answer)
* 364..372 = 75.31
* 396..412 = 79.06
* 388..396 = 78.04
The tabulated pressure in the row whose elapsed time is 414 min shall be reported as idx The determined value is 84.07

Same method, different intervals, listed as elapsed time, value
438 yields 84.59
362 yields 76.2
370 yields 75.31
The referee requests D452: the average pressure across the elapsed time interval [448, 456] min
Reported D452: 84.6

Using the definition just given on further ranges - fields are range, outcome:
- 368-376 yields 74.5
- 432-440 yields 84.2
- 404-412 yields 82.2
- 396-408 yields 81.1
